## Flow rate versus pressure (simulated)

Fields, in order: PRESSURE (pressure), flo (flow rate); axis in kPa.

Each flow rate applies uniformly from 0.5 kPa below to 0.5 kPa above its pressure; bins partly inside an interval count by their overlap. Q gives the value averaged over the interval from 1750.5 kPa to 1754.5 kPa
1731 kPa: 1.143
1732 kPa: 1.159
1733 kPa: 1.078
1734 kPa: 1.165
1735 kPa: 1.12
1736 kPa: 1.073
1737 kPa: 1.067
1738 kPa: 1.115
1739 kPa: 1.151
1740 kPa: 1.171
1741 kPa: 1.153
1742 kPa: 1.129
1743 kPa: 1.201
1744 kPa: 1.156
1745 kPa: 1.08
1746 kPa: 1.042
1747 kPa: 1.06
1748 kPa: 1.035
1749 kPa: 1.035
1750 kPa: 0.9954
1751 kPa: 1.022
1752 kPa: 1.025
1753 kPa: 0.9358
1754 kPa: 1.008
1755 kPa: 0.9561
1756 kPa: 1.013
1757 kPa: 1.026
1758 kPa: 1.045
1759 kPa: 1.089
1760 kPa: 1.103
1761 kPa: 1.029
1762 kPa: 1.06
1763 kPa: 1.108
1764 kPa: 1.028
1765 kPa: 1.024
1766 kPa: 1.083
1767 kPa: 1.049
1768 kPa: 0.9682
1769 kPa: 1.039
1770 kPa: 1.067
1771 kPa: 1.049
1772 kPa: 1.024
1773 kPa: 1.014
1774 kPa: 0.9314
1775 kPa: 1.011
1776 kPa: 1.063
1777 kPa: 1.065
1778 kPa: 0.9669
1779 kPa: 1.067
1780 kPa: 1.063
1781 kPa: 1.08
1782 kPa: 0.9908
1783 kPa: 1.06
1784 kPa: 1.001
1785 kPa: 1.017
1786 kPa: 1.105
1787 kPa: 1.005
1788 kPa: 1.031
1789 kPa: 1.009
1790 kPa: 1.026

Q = 0.998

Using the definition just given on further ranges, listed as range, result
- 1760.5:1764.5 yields 1.06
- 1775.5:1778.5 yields 1.03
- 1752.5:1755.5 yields 0.967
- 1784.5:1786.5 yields 1.06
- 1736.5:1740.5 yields 1.13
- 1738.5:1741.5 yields 1.16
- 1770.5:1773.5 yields 1.03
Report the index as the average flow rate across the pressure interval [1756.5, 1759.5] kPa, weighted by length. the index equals 1.05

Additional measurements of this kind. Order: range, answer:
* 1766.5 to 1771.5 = 1.03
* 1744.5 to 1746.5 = 1.06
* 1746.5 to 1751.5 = 1.03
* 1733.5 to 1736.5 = 1.12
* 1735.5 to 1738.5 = 1.08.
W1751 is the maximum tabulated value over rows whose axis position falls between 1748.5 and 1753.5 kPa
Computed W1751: 1.035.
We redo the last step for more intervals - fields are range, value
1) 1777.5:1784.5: 1.08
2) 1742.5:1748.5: 1.201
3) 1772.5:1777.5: 1.065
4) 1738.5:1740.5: 1.171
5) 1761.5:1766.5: 1.108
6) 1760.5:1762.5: 1.06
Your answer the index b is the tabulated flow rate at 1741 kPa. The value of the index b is 1.153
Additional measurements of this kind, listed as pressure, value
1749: 1.035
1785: 1.017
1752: 1.025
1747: 1.06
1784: 1.001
